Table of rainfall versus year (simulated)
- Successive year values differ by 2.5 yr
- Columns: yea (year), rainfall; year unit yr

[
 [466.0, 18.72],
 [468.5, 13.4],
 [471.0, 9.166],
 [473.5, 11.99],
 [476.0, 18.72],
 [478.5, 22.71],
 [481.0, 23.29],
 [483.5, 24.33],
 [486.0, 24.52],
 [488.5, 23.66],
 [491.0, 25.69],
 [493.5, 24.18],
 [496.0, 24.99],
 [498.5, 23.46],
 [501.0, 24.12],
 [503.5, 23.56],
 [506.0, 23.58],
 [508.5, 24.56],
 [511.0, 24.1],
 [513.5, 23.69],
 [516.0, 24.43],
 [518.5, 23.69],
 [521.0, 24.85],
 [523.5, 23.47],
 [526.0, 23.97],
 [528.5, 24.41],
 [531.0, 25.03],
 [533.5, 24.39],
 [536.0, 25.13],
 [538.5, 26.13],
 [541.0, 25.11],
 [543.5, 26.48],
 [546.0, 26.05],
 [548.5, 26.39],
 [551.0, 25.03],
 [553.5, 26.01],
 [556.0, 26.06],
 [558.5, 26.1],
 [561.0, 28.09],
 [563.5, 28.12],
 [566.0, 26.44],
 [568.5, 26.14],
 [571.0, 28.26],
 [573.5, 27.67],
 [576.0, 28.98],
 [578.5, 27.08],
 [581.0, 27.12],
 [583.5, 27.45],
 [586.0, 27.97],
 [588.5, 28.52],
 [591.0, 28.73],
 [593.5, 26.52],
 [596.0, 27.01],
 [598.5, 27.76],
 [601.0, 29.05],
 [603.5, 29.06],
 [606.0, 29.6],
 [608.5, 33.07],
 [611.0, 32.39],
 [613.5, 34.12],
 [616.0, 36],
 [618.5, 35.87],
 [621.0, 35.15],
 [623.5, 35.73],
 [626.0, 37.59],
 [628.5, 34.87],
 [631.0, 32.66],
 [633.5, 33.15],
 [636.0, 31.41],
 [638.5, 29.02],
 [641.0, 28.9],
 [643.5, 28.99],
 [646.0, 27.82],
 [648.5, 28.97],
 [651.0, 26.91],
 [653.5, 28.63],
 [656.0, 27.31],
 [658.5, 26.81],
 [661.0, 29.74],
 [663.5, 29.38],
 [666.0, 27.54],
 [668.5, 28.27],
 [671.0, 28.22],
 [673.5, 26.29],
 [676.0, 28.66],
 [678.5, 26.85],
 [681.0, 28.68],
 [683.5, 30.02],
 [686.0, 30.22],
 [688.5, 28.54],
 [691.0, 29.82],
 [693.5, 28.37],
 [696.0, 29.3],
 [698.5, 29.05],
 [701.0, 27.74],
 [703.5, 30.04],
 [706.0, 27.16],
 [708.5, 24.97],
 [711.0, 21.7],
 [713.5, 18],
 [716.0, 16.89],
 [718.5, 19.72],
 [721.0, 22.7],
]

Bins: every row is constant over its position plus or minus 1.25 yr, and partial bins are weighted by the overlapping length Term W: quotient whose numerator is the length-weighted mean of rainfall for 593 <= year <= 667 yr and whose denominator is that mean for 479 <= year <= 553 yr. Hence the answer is 1.25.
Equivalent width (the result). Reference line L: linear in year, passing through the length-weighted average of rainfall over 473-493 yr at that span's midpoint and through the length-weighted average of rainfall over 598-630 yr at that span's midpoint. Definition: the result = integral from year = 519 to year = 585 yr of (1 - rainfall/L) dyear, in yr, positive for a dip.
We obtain 4.5 yr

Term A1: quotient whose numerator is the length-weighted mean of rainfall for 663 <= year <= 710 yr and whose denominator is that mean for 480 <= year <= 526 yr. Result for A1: 1.17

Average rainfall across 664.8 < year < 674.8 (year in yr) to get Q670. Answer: 27.6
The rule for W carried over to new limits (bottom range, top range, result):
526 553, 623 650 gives 1.25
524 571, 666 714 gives 1.07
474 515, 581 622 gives 1.29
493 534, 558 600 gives 1.14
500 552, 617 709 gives 1.21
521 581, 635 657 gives 1.10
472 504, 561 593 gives 1.23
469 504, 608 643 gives 1.56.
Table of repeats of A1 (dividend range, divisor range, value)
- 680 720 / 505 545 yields 1.07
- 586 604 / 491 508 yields 1.16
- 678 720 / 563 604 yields 0.95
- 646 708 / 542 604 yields 1.04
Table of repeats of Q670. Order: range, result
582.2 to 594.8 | 27.8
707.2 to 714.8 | 21.6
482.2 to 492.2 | 24.5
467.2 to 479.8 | 15.2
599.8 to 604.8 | 29.1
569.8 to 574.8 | 28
